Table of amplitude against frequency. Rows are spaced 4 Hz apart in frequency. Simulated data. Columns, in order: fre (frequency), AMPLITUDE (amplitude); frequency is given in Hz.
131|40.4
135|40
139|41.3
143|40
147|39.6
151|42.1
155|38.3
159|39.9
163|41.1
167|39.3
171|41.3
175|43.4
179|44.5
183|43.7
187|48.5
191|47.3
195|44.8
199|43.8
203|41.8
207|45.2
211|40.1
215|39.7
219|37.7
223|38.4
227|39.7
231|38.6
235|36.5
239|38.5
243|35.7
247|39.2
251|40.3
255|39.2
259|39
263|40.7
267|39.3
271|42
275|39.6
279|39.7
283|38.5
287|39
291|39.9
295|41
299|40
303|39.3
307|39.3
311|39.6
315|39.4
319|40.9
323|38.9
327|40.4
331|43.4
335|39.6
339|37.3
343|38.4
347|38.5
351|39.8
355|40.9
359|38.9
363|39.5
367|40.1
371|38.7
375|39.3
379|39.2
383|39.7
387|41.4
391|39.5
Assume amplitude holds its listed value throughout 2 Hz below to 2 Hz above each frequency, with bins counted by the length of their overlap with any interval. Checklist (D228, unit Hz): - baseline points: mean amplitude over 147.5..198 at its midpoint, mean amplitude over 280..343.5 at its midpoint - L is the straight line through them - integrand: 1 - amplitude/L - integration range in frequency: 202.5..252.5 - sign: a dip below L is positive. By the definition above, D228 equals 2.79 Hz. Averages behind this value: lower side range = 42.8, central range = 39.3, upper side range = 39.7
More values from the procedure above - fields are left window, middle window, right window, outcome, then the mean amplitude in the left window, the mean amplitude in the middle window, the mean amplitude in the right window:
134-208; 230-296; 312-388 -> 2.9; 42.4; 39.2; 39.7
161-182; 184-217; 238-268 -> -2.4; 42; 43.9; 39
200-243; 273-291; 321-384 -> 0.1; 39.5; 39.3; 39.5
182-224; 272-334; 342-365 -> 0.9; 42.9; 40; 39.4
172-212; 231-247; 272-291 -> 1.7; 44.3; 37.4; 39.4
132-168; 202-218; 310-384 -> -0.6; 40.2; 41.4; 39.6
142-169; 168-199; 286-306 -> -3.5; 40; 44.5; 39.9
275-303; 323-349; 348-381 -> 0.0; 39.6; 39.5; 39.5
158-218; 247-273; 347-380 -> 0.9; 42.9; 40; 39.5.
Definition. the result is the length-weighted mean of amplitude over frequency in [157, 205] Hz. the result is 43.3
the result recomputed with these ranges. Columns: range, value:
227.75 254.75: 38.3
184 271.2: 40.7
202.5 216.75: 41.7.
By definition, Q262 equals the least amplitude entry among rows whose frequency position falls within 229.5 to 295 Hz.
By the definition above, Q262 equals 35.7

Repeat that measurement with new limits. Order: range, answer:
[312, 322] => 39.4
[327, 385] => 37.3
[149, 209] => 38.3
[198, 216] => 39.7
